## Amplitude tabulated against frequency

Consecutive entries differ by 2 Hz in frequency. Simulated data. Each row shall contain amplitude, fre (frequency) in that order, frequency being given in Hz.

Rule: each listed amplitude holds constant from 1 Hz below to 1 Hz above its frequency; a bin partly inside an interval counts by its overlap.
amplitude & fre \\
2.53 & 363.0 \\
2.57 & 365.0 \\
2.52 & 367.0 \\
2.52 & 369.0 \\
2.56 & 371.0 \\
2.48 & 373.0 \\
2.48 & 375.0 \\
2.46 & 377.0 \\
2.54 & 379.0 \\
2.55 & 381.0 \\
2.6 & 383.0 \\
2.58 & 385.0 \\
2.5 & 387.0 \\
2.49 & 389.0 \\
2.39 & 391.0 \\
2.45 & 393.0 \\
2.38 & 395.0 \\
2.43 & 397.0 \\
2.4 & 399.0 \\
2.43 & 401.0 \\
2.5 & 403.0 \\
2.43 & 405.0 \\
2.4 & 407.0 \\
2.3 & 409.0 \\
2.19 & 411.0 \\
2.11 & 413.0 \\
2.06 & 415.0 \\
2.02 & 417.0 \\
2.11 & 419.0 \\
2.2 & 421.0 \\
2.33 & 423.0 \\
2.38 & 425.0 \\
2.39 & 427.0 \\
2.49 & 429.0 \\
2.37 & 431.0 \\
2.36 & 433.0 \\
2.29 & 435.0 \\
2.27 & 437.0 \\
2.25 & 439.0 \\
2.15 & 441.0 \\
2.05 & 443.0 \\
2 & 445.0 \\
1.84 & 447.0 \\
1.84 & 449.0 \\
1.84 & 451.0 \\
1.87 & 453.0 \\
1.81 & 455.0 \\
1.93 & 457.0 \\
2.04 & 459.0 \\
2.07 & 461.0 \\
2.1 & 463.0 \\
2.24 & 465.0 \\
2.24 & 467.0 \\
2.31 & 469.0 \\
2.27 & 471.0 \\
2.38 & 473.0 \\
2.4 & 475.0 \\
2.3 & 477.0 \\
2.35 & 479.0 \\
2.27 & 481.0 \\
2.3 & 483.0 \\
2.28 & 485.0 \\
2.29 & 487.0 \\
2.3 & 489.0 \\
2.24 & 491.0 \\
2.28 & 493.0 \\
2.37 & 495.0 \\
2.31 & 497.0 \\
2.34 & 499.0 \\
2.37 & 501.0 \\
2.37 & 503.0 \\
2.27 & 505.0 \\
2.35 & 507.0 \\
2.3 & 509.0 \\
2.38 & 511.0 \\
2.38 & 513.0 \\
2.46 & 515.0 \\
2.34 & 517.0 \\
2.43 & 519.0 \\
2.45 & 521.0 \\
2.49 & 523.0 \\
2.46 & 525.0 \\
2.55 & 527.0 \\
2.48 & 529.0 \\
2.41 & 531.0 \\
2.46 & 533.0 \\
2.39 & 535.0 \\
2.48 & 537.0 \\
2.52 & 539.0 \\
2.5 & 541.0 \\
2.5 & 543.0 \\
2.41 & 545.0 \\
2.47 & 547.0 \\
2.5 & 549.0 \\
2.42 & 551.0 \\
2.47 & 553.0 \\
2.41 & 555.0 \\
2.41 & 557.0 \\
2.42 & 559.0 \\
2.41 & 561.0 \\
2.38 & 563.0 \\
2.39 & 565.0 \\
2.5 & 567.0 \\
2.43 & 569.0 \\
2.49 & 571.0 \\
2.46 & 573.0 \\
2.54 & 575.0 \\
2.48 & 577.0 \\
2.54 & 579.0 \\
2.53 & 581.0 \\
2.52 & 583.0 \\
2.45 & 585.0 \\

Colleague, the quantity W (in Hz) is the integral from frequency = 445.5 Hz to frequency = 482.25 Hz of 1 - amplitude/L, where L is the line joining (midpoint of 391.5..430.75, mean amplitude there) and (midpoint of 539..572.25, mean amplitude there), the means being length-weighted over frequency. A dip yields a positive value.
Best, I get 3.9 Hz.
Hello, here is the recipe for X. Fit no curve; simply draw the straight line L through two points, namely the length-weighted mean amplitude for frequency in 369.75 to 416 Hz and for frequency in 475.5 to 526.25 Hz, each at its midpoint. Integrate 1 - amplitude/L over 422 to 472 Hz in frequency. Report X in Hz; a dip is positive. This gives 4.96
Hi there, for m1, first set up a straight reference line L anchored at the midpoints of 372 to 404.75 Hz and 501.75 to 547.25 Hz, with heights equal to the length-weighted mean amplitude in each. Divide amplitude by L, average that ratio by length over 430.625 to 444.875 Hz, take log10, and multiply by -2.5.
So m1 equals 0.11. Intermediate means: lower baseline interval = 2.48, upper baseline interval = 2.43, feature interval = 2.23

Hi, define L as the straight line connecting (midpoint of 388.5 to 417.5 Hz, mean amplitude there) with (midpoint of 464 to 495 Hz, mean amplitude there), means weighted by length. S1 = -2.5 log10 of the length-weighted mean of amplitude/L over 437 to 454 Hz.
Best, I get 0.16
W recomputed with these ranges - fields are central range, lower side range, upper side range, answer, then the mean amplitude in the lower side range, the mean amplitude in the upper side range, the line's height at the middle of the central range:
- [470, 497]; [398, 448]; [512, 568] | 0.5 Hz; 2.25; 2.45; 2.35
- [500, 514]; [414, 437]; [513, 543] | 0.4 Hz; 2.27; 2.46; 2.42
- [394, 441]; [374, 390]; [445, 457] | -2.8 Hz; 2.52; 1.86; 2.18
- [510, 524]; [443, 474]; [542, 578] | -0.8 Hz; 2.05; 2.45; 2.28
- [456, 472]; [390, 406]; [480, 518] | 1.4 Hz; 2.43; 2.33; 2.36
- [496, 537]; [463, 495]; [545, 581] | -0.6 Hz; 2.29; 2.46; 2.37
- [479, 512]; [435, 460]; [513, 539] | -0.6 Hz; 2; 2.45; 2.28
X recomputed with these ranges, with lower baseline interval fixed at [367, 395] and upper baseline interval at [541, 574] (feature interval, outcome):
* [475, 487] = 0.8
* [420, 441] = 1.4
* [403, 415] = 1.0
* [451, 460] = 2.1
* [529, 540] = 0.0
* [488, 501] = 0.8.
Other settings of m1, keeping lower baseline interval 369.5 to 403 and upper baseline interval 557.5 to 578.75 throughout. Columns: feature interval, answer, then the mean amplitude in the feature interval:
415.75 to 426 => 0.13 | 2.2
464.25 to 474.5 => 0.08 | 2.29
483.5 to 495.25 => 0.08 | 2.29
